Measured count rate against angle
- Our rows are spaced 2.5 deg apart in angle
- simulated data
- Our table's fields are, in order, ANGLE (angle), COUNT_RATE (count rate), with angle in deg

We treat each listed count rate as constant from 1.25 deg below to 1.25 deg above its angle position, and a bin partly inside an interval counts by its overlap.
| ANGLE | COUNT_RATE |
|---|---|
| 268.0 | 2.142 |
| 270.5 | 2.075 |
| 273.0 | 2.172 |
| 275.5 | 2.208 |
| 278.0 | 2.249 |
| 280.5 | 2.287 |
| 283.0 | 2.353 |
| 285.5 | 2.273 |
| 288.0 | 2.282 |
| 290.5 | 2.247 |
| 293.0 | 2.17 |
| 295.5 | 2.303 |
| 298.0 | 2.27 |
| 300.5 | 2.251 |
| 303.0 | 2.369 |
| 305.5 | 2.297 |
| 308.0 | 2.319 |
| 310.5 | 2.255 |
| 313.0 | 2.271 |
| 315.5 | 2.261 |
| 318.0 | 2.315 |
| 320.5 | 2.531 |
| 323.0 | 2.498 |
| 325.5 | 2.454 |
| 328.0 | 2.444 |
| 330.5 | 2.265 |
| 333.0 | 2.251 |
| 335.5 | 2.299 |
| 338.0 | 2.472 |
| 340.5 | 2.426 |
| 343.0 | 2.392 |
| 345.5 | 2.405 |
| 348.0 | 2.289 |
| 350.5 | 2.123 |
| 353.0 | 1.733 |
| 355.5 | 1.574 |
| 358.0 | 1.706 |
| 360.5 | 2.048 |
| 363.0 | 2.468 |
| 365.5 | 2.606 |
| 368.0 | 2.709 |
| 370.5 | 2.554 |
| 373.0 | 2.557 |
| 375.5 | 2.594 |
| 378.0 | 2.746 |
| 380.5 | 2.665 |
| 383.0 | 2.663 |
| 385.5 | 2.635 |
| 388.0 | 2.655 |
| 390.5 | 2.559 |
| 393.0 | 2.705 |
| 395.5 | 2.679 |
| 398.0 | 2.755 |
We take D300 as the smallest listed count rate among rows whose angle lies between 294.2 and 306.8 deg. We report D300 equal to 2.251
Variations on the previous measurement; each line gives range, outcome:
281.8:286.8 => 2.273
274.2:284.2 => 2.208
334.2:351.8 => 2.123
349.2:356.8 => 1.574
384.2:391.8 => 2.559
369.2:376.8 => 2.554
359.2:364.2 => 2.048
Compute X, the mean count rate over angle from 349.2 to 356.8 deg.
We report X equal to 1.81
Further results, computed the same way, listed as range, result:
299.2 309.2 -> 2.31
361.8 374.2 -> 2.58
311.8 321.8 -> 2.35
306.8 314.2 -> 2.28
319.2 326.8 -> 2.49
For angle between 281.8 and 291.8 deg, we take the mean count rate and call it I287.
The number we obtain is 2.29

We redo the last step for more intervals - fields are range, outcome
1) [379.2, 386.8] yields 2.65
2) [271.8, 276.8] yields 2.19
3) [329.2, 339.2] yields 2.32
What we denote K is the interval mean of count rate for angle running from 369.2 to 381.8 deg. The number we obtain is 2.62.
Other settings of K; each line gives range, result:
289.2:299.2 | 2.25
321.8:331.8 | 2.41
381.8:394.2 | 2.64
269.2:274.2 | 2.12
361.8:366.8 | 2.54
